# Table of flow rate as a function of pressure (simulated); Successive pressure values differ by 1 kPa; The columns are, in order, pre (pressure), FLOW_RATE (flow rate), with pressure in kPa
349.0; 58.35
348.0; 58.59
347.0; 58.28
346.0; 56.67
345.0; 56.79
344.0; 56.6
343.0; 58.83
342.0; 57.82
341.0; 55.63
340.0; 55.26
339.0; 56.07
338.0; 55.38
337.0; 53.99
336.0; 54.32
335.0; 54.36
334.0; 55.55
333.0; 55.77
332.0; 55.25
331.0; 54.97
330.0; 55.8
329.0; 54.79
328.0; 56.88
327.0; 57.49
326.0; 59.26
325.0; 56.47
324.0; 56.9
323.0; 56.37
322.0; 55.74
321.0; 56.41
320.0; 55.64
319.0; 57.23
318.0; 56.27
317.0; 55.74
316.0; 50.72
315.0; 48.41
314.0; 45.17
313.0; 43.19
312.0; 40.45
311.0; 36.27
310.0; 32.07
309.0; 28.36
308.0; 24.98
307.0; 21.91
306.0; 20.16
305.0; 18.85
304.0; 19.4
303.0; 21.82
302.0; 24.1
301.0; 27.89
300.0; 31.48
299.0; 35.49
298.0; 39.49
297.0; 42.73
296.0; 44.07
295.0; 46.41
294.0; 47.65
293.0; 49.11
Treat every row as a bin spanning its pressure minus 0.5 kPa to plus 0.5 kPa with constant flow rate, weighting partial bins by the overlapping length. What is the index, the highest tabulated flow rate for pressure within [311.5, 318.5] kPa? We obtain 56.27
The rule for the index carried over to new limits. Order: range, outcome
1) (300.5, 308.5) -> 27.89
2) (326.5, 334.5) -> 57.49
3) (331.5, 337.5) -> 55.77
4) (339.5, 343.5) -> 58.83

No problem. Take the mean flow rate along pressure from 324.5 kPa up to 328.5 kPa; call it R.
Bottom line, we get 57.5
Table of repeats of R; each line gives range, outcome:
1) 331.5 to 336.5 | 55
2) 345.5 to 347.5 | 57.5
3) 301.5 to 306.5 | 20.9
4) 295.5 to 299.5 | 40.4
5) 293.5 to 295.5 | 47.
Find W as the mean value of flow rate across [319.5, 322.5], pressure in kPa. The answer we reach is 55.9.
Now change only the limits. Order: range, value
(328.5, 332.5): 55.2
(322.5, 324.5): 56.6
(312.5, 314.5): 44.2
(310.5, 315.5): 42.7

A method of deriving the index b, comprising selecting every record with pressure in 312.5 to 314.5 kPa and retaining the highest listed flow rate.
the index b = 45.17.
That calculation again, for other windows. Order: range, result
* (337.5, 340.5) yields 56.07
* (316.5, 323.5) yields 57.23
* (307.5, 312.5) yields 40.45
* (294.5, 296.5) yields 46.41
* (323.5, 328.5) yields 59.26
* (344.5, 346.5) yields 56.79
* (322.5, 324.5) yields 56.9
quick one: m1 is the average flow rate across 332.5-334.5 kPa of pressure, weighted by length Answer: 55.7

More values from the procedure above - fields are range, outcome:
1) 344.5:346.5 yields 56.7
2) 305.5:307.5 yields 21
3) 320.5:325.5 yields 56.4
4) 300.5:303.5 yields 24.6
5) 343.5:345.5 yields 56.7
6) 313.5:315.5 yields 46.8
